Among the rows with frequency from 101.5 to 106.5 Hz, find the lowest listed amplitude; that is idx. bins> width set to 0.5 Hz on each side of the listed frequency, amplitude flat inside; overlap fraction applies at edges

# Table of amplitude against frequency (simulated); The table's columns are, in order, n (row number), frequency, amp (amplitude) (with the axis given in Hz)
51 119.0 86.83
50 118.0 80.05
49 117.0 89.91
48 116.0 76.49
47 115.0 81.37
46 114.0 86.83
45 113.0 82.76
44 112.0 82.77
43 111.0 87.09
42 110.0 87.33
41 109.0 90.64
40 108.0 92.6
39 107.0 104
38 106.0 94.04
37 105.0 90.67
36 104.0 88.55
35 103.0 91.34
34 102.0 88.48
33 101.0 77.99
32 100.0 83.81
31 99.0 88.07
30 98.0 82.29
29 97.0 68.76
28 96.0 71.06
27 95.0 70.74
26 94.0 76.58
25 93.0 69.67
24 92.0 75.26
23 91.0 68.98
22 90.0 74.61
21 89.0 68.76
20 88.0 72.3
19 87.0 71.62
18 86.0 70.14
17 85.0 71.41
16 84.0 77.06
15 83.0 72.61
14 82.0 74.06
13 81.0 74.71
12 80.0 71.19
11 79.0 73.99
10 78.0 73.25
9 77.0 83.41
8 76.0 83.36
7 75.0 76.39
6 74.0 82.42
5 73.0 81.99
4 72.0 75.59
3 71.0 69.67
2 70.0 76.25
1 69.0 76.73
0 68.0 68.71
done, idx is 88.48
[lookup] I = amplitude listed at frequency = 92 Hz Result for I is 75.26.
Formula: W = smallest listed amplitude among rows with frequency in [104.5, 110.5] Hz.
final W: 87.33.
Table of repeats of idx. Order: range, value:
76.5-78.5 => 73.25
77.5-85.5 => 71.19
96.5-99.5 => 68.76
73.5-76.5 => 76.39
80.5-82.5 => 74.06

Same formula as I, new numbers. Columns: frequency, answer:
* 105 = 90.67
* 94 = 76.58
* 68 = 68.71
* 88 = 72.3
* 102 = 88.48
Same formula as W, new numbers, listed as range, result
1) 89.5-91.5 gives 68.98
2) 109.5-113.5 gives 82.76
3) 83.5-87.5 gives 70.14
